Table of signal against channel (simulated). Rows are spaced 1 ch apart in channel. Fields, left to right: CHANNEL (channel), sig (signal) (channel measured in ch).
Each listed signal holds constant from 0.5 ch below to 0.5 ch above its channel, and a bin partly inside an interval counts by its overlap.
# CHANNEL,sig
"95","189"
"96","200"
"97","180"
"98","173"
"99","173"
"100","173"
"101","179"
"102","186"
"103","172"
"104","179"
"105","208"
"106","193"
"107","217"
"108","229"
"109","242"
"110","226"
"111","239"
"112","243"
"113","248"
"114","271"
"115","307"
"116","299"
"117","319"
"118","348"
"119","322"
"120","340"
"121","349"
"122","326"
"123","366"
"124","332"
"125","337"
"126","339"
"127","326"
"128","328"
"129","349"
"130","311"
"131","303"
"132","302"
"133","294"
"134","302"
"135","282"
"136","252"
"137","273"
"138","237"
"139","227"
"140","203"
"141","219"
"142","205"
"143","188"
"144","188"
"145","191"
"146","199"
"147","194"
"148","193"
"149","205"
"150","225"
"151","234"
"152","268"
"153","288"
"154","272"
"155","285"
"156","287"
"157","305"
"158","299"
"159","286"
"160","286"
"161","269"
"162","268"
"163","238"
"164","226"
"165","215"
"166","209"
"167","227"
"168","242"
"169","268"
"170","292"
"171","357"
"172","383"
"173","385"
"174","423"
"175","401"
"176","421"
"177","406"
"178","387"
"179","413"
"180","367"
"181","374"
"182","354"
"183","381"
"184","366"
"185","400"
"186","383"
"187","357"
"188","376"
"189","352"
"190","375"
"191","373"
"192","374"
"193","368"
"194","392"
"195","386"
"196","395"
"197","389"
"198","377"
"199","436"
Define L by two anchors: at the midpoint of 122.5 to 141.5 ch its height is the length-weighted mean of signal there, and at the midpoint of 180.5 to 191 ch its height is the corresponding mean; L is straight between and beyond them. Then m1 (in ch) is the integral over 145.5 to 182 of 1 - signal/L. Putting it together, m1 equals 5.0 ch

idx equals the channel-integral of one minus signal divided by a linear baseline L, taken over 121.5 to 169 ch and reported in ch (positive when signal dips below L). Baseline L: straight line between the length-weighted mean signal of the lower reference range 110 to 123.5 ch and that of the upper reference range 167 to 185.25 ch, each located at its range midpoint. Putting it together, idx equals 9.5 ch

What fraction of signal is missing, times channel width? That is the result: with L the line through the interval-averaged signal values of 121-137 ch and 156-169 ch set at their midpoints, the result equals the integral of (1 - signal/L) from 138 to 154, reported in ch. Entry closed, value 3.8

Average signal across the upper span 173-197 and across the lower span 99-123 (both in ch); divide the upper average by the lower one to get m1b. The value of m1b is 1.51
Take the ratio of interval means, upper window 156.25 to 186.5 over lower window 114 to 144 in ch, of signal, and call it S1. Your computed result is 1.1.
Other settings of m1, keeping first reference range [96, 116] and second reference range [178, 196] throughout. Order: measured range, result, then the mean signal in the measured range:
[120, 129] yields -3.1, 339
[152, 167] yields 2.6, 265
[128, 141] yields -0.4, 278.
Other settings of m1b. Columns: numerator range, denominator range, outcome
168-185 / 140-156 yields 1.65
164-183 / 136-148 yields 1.59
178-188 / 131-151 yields 1.63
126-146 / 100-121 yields 1.05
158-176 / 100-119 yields 1.24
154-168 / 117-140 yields 0.85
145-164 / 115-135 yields 0.78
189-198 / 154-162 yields 1.33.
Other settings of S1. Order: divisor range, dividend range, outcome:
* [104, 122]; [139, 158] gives 0.86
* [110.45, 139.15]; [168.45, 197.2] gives 1.24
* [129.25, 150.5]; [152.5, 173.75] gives 1.18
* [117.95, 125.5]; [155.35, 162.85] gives 0.83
